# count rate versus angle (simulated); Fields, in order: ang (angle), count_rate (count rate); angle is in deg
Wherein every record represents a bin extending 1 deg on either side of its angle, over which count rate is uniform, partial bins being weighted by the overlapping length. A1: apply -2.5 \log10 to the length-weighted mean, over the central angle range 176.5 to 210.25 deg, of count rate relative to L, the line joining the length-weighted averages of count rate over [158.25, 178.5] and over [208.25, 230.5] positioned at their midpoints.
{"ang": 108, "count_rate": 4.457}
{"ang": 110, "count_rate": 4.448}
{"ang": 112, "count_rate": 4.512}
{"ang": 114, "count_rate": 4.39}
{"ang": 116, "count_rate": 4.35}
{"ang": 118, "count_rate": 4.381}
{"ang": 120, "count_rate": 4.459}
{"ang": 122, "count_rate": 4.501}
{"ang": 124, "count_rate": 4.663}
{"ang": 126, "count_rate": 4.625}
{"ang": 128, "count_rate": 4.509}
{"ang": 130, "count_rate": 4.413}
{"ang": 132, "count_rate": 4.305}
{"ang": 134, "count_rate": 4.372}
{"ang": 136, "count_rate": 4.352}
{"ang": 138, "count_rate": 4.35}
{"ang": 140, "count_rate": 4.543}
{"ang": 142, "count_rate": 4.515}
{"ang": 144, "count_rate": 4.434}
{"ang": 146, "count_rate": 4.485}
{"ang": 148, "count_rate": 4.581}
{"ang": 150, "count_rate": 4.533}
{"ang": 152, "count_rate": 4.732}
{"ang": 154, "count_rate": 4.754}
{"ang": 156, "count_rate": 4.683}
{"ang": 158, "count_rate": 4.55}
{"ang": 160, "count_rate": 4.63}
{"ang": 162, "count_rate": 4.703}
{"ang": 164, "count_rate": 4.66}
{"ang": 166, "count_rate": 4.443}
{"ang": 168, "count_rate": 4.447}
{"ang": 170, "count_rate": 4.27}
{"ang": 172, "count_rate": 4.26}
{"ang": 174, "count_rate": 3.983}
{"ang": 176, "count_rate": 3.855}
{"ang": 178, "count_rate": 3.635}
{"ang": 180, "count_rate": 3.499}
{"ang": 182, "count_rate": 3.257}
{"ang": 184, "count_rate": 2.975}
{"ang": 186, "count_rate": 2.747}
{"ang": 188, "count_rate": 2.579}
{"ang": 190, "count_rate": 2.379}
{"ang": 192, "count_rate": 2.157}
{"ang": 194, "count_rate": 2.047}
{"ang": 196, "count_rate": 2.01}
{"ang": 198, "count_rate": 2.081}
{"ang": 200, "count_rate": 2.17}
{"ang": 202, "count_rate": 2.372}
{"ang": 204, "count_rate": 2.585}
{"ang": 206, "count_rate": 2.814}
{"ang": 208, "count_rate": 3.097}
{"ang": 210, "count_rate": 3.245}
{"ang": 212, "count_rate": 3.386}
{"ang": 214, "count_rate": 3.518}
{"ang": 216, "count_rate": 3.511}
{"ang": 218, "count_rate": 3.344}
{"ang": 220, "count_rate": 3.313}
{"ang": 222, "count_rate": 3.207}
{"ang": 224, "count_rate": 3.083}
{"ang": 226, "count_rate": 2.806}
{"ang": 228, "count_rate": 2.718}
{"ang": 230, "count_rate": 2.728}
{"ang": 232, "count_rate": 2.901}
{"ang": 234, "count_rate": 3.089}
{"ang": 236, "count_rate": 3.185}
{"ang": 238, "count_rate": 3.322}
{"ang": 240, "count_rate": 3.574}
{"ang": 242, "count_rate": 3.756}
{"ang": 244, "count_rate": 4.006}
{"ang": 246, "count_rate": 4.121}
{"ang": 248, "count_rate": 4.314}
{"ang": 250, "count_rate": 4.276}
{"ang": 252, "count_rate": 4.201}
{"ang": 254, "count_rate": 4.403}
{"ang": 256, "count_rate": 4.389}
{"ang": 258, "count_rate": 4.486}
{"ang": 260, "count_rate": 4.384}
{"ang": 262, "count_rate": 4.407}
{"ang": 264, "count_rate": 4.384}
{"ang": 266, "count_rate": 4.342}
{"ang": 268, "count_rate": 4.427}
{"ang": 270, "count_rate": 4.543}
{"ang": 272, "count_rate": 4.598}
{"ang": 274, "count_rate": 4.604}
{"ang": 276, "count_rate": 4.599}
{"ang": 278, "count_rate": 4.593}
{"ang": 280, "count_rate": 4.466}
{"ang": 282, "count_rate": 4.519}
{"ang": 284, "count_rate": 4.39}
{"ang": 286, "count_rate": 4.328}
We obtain 0.36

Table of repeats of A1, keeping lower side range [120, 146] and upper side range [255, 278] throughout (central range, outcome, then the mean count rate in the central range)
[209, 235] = 0.383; 3.14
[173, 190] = 0.342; 3.26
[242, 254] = 0.077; 4.17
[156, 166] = -0.037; 4.62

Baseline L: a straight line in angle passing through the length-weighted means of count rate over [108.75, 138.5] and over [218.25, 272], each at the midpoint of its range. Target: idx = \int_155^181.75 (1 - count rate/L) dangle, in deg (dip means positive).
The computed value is -0.3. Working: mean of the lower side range 4.44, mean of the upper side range 3.79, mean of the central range 4.25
